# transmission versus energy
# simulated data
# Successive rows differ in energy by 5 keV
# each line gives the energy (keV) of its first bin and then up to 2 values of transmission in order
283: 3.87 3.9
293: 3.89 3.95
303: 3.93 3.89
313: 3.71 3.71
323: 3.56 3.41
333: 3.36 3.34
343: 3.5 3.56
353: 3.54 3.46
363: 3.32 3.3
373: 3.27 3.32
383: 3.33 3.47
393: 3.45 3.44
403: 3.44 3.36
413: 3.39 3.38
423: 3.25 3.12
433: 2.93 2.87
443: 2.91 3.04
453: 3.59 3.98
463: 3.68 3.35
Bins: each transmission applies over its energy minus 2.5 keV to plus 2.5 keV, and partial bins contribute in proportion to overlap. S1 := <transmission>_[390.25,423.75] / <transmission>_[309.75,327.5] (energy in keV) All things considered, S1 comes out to 0.9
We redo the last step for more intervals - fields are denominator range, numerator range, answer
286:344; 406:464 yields 0.89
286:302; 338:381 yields 0.87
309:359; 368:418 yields 0.96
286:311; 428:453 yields 0.77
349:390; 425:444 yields 0.88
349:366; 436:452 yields 0.87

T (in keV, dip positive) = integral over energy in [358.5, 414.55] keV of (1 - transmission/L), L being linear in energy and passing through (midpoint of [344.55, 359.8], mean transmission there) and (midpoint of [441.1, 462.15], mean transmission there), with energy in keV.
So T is 1.8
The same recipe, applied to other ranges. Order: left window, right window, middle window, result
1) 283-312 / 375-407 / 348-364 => 0.53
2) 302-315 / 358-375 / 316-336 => 0.99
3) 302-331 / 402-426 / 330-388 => 2.38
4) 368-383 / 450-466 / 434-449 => 2.91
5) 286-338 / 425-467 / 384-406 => -0.02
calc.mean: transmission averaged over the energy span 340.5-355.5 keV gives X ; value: 3.53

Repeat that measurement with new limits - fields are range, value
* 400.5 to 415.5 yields 3.4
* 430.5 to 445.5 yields 2.9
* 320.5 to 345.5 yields 3.43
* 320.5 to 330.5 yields 3.49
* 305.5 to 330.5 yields 3.66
